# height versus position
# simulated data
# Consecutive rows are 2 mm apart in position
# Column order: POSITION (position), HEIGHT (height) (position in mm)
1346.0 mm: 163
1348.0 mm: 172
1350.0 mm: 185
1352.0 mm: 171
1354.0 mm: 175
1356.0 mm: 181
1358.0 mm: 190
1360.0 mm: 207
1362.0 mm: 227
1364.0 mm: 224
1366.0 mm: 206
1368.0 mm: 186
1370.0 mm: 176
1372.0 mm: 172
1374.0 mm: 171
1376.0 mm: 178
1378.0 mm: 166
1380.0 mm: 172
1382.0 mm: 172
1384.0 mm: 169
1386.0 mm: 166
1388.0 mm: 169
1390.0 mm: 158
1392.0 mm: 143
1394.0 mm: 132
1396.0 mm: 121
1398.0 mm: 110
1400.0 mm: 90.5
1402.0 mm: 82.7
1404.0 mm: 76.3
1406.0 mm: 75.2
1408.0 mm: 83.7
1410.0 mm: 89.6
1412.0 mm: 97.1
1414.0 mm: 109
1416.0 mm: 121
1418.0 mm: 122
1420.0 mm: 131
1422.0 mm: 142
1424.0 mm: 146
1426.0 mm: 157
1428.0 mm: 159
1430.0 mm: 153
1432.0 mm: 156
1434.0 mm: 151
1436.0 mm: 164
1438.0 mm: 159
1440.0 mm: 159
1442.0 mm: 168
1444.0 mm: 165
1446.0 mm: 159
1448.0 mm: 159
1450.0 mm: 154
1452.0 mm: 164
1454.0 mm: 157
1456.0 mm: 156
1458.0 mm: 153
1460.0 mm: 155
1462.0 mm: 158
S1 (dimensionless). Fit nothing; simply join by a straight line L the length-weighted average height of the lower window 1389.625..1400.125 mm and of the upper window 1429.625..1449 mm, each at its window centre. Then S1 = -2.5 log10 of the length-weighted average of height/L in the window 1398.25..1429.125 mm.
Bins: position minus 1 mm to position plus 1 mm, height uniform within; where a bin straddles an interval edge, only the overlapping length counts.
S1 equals 0.25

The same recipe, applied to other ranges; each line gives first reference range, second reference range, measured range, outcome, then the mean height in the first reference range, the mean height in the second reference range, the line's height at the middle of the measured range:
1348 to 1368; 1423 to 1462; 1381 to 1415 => 0.43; 194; 158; 177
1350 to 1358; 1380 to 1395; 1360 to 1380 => -0.12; 179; 159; 169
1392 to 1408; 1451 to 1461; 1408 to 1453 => -0.09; 100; 157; 131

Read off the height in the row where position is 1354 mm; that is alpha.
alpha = 175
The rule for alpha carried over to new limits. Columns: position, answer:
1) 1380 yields 172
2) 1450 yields 154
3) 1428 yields 159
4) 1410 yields 89.6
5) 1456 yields 156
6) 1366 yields 206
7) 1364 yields 224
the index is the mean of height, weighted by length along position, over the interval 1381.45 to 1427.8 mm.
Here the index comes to 125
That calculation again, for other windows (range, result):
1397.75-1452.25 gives 132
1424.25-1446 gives 159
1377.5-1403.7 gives 140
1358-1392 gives 182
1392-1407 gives 101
